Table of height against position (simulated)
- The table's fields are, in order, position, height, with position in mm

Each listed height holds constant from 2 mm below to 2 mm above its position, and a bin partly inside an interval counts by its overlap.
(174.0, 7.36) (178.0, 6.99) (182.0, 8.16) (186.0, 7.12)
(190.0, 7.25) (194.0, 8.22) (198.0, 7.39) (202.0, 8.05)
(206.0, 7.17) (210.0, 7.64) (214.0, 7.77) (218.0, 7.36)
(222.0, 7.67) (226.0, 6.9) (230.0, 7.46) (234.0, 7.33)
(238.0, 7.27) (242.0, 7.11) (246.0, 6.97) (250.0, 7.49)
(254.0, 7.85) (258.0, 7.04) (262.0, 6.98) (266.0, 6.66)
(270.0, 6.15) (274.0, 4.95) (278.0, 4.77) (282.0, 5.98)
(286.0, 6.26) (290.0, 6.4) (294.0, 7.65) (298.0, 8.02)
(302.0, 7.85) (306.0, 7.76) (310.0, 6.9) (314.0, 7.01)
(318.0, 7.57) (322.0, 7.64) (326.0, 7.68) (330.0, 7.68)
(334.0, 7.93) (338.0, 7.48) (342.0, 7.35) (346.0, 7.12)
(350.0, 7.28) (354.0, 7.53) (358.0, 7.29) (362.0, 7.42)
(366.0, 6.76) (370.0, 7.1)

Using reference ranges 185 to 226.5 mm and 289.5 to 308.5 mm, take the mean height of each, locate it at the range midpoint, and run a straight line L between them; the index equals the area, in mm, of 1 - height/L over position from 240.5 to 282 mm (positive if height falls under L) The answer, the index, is 5.6 mm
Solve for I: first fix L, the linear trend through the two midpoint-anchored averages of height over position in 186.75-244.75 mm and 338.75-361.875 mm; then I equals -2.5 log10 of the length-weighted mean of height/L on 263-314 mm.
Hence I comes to 0.12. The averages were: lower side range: 7.46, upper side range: 7.33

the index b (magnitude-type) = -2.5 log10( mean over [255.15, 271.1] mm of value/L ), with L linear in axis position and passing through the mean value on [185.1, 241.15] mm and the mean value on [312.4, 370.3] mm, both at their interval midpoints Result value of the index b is 0.10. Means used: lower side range 7.47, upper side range 7.4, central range 6.8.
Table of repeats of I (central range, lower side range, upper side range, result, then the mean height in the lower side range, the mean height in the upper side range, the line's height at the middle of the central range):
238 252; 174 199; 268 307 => -0.04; 7.51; 6.55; 6.95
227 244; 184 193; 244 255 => 0.02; 7.3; 7.4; 7.38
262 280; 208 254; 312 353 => 0.27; 7.38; 7.48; 7.42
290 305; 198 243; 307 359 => -0.03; 7.44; 7.43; 7.43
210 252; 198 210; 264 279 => -0.08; 7.58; 5.69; 6.82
